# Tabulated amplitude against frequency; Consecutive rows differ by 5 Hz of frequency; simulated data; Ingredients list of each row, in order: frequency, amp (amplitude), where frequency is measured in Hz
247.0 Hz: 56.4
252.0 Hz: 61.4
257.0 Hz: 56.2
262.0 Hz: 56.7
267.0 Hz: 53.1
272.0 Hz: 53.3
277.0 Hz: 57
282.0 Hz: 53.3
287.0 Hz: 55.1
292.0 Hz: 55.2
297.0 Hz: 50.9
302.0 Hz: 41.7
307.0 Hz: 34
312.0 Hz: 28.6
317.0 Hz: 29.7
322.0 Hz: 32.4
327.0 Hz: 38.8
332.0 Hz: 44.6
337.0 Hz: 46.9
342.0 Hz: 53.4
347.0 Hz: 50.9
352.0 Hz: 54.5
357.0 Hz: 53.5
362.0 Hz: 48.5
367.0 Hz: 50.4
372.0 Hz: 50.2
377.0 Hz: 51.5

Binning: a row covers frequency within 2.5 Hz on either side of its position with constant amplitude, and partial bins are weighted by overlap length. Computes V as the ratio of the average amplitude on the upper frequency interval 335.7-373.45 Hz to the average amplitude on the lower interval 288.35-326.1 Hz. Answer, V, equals 1.30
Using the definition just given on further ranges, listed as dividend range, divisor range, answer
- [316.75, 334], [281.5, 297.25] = 0.68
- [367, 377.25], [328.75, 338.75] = 1.12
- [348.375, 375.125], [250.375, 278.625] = 0.92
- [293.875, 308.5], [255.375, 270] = 0.78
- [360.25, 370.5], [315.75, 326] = 1.53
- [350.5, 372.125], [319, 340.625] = 1.25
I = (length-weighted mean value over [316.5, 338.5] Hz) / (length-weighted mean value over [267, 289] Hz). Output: 0.71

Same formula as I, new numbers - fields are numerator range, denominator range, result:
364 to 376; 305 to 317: 1.63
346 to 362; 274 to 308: 1.04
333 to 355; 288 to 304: 1.02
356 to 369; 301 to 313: 1.46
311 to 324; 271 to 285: 0.55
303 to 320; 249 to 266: 0.55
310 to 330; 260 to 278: 0.60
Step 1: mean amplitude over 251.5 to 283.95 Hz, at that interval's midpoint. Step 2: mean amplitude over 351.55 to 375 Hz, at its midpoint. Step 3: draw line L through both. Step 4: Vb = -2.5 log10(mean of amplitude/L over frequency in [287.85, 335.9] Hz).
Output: 0.31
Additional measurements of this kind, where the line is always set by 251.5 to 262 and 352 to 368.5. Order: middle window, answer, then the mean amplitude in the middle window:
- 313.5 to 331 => 0.49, 34.3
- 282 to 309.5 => 0.16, 47.9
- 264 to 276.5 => 0.06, 53.9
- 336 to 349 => 0.04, 50.8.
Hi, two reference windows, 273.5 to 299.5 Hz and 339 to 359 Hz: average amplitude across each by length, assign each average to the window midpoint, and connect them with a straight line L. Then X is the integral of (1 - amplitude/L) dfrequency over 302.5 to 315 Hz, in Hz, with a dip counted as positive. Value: 4.9 Hz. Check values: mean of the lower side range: 54.3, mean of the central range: 32.9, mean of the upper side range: 52.9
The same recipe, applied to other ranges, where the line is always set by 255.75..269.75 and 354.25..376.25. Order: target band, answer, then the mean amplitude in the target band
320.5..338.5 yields 4.0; 40.8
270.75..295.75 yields -0.2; 54.7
